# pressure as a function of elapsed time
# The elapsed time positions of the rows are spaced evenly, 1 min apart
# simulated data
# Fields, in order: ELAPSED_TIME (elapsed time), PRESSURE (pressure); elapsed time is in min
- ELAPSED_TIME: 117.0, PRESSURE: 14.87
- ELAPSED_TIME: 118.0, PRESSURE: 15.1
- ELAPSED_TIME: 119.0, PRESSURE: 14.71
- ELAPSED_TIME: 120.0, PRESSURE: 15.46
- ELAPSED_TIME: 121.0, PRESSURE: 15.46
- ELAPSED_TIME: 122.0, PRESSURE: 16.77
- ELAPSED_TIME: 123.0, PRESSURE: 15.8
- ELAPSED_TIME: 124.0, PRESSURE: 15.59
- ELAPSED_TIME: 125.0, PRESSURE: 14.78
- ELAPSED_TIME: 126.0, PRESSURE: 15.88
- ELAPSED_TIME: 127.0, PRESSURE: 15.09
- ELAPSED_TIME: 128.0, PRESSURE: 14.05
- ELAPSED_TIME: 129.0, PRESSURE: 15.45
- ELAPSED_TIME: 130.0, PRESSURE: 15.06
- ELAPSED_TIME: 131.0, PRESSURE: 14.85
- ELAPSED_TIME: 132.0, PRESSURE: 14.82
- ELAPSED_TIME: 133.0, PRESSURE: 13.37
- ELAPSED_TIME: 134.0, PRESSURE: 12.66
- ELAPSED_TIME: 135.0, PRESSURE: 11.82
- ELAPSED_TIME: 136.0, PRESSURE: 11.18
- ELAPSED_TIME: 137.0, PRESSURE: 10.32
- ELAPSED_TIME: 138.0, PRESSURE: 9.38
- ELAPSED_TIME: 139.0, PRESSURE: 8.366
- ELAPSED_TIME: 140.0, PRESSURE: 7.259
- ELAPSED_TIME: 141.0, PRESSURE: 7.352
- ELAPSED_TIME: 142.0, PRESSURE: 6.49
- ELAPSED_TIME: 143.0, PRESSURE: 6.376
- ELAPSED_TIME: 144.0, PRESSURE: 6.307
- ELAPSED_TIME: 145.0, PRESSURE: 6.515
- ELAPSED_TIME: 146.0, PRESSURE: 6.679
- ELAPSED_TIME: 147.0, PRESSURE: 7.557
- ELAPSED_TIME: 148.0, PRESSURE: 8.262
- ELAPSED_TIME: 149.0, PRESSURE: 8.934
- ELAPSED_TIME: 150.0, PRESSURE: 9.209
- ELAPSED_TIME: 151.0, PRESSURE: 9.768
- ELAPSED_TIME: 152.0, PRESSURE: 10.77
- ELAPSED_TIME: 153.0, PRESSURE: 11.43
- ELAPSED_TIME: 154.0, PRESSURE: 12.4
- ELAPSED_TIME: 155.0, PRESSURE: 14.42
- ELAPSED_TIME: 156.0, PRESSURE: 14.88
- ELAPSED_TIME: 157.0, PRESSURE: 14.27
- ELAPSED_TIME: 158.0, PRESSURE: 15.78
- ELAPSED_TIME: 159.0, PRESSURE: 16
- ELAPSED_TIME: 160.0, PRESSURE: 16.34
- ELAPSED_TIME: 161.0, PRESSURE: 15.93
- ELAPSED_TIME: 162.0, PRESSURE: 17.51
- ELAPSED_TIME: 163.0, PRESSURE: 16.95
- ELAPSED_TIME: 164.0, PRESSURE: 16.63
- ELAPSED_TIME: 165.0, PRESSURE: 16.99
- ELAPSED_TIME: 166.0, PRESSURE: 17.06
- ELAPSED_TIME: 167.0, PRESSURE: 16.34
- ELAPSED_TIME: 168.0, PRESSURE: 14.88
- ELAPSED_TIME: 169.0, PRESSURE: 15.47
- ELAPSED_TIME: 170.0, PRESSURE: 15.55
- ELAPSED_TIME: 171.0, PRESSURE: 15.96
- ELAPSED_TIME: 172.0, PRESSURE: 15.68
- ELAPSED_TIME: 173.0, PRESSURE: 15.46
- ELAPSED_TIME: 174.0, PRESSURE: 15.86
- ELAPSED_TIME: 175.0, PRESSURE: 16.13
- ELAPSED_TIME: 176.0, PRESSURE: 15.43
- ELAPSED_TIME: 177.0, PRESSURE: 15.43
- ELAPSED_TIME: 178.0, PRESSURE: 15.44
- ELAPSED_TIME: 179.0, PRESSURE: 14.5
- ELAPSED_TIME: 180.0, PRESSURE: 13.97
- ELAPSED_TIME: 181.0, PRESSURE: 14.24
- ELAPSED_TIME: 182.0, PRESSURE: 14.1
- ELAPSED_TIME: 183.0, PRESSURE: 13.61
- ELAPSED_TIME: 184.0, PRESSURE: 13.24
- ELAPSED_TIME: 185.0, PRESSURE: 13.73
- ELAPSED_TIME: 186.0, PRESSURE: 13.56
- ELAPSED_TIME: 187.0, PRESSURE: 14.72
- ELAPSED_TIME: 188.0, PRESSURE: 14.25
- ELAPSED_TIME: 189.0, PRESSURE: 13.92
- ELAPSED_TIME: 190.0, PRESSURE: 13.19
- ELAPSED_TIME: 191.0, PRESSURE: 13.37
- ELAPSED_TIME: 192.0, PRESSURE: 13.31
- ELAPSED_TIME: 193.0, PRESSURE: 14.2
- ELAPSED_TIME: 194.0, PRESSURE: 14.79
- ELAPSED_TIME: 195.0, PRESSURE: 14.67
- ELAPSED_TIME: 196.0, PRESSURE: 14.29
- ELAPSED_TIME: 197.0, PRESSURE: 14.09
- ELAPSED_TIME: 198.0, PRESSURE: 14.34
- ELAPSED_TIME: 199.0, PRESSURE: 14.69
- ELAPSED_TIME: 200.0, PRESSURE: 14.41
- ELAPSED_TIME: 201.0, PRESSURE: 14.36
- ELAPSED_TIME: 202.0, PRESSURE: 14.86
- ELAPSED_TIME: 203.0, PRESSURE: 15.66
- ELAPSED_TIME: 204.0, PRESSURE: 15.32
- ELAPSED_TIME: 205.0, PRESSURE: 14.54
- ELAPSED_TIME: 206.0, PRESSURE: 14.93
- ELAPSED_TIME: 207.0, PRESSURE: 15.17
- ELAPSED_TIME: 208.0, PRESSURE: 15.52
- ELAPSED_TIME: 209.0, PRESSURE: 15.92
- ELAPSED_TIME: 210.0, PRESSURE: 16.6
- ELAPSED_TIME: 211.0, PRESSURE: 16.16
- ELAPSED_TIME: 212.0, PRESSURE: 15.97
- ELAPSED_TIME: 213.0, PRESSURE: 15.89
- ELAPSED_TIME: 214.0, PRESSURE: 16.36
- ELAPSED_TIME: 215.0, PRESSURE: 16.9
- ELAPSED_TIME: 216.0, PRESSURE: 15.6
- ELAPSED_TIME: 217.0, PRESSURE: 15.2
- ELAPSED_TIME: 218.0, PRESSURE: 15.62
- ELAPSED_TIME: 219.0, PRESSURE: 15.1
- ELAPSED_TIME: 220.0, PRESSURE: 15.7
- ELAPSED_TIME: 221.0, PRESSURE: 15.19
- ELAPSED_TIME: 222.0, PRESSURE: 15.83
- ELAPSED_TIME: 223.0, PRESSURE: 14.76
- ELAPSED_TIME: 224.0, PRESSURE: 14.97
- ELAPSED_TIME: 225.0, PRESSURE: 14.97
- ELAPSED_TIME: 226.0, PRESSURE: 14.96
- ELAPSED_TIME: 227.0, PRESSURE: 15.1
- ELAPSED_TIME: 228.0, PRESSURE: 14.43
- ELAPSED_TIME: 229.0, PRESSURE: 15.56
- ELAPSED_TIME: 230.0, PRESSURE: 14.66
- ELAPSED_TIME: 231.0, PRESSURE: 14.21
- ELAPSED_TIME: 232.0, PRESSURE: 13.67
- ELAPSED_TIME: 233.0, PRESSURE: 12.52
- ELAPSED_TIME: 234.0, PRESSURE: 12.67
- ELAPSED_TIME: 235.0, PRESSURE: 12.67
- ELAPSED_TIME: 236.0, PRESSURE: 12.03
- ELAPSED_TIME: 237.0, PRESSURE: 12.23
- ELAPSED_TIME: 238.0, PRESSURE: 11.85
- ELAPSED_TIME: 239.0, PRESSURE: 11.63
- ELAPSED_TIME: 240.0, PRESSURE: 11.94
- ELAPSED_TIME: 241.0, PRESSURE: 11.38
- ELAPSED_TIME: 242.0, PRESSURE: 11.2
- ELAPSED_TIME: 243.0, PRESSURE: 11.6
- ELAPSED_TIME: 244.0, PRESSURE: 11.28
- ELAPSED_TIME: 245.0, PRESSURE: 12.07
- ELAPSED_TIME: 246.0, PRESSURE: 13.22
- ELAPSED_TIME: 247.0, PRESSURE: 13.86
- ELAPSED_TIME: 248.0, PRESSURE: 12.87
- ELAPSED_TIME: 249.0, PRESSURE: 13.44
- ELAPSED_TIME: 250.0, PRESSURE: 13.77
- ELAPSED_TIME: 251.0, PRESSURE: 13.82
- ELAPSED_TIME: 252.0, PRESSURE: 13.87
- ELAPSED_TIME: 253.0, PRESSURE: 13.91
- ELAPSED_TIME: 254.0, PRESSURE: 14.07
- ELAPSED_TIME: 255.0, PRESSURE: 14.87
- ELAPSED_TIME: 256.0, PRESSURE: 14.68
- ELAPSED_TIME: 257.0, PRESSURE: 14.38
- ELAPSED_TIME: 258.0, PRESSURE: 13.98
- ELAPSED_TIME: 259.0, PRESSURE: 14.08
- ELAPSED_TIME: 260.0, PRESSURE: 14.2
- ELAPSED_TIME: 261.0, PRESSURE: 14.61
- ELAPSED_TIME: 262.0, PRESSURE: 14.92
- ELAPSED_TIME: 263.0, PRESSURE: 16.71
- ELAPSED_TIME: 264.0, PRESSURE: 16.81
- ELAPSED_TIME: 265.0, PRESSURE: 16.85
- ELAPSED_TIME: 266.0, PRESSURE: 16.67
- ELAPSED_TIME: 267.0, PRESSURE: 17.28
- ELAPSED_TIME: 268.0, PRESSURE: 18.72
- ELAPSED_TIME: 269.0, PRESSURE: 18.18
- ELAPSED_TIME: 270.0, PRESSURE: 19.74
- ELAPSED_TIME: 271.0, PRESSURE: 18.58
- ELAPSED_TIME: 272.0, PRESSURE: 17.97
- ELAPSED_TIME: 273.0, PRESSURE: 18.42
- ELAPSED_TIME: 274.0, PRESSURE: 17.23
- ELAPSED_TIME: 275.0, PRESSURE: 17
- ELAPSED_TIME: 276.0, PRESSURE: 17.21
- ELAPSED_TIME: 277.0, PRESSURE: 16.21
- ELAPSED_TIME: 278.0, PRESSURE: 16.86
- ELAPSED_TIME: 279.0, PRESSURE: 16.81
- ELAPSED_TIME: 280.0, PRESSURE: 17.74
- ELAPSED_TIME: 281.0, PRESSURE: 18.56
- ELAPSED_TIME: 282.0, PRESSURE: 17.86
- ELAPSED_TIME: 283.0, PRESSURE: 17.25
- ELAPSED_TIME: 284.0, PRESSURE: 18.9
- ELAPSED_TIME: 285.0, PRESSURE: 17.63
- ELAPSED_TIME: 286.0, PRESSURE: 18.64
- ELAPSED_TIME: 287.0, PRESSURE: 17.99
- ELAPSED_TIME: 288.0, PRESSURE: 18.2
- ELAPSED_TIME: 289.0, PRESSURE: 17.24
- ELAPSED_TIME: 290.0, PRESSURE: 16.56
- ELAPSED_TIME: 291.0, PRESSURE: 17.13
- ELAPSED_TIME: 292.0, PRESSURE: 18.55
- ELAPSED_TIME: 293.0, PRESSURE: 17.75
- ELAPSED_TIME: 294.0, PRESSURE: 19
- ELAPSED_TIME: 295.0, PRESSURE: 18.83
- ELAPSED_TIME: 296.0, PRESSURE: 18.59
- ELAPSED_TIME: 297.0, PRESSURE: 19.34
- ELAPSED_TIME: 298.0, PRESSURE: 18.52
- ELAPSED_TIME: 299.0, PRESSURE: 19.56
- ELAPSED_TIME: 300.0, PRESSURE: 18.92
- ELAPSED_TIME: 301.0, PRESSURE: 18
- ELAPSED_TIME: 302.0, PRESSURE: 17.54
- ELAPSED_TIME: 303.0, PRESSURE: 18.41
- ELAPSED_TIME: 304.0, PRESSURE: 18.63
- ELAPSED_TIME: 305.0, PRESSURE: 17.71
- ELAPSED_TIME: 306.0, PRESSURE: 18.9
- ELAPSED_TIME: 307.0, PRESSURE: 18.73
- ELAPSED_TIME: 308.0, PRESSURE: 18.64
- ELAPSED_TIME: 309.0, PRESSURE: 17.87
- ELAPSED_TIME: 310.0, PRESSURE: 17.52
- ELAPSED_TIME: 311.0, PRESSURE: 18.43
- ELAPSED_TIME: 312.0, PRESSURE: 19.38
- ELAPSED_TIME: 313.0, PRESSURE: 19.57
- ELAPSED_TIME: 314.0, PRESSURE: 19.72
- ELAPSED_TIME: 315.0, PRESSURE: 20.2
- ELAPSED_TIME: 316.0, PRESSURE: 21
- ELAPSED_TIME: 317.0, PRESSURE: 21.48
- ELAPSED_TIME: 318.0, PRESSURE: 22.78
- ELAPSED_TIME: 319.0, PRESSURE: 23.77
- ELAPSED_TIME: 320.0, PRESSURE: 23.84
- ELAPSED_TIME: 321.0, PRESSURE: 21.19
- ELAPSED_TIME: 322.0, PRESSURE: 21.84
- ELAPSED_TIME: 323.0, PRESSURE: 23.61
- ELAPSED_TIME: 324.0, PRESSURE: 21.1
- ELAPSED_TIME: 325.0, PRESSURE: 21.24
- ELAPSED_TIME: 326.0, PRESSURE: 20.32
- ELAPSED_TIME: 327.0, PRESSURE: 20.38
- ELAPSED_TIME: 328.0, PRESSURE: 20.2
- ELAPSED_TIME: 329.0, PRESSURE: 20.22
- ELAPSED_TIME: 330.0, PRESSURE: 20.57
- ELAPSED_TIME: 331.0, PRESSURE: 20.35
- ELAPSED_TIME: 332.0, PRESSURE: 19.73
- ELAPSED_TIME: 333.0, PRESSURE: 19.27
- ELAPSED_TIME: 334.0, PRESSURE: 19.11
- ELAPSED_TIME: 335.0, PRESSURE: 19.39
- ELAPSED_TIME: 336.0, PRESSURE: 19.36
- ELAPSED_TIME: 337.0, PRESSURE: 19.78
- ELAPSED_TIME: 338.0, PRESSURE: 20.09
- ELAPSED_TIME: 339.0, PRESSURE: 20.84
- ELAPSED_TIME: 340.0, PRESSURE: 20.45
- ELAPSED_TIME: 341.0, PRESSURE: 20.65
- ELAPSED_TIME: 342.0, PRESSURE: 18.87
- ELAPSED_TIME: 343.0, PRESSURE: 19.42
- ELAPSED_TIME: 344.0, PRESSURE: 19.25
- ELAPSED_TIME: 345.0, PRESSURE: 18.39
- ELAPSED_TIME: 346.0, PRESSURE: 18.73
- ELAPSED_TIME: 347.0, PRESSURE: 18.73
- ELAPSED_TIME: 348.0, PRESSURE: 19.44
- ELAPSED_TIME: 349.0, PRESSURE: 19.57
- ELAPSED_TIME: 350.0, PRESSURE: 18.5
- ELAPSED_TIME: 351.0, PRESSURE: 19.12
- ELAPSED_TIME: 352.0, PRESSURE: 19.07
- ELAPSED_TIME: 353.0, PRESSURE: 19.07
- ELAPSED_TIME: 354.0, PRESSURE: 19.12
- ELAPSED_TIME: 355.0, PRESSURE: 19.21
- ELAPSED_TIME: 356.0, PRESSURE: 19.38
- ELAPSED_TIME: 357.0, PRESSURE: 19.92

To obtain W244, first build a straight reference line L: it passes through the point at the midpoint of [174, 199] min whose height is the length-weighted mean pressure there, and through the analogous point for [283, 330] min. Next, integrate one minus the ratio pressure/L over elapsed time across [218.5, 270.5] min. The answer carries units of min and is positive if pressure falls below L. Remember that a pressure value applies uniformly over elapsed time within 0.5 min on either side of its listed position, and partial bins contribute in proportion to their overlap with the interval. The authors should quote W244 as 7.7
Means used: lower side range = 14.3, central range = 14.3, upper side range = 19.4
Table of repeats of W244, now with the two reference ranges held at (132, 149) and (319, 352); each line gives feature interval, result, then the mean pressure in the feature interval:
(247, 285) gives 0.0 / 16.2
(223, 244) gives 1.5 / 13.2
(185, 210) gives -4.7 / 14.5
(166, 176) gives -4.8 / 15.8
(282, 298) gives -0.5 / 18.1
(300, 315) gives 0.0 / 18.6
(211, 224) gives -2.3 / 15.7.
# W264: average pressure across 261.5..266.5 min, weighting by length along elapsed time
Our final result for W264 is 16.4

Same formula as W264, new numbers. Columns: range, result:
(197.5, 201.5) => 14.4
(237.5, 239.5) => 11.7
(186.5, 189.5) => 14.3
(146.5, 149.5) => 8.25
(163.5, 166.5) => 16.9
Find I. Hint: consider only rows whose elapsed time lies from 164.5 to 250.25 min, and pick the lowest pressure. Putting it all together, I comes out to 11.2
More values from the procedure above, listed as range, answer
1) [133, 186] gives 6.307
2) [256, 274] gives 13.98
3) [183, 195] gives 13.19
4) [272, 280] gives 16.21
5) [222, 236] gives 12.03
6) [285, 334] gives 16.56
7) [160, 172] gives 14.88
